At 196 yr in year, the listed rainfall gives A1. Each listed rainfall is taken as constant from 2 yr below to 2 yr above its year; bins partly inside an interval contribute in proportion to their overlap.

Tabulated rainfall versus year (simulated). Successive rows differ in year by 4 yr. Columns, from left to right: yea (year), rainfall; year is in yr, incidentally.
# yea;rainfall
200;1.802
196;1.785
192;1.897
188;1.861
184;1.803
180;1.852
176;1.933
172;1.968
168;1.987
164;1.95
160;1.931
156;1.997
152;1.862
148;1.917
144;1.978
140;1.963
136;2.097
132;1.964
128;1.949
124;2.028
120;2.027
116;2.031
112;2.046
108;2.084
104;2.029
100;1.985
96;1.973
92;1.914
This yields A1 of 1.785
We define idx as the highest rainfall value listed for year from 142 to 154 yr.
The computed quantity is 1.978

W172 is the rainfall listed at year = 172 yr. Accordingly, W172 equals 1.968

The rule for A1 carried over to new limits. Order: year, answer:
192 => 1.897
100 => 1.985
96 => 1.973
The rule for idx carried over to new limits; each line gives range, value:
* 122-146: 2.097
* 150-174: 1.997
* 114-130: 2.031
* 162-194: 1.987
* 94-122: 2.084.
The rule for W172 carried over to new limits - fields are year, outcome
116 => 2.031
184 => 1.803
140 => 1.963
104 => 2.029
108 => 2.084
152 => 1.862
